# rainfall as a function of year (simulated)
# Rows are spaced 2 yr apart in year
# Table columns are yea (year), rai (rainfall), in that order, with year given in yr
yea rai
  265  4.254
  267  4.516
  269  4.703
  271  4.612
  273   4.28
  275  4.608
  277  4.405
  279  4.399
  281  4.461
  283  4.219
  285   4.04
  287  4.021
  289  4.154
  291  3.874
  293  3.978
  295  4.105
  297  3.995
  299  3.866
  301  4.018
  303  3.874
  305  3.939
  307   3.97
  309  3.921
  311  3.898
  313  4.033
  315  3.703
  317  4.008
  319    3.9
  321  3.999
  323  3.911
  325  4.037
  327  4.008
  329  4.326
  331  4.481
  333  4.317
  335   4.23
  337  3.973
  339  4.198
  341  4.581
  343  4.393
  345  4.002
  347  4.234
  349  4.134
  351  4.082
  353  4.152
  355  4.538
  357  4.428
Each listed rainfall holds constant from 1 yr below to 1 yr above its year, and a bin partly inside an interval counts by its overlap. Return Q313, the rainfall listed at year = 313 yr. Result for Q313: 4.033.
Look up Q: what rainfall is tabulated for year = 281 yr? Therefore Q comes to 4.461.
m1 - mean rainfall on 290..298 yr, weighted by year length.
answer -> 3.99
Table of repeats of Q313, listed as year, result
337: 3.973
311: 3.898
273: 4.28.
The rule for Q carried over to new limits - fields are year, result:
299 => 3.866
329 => 4.326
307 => 3.97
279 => 4.399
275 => 4.608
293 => 3.978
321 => 3.999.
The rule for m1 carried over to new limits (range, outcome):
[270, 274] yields 4.45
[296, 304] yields 3.94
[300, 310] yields 3.94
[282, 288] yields 4.09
